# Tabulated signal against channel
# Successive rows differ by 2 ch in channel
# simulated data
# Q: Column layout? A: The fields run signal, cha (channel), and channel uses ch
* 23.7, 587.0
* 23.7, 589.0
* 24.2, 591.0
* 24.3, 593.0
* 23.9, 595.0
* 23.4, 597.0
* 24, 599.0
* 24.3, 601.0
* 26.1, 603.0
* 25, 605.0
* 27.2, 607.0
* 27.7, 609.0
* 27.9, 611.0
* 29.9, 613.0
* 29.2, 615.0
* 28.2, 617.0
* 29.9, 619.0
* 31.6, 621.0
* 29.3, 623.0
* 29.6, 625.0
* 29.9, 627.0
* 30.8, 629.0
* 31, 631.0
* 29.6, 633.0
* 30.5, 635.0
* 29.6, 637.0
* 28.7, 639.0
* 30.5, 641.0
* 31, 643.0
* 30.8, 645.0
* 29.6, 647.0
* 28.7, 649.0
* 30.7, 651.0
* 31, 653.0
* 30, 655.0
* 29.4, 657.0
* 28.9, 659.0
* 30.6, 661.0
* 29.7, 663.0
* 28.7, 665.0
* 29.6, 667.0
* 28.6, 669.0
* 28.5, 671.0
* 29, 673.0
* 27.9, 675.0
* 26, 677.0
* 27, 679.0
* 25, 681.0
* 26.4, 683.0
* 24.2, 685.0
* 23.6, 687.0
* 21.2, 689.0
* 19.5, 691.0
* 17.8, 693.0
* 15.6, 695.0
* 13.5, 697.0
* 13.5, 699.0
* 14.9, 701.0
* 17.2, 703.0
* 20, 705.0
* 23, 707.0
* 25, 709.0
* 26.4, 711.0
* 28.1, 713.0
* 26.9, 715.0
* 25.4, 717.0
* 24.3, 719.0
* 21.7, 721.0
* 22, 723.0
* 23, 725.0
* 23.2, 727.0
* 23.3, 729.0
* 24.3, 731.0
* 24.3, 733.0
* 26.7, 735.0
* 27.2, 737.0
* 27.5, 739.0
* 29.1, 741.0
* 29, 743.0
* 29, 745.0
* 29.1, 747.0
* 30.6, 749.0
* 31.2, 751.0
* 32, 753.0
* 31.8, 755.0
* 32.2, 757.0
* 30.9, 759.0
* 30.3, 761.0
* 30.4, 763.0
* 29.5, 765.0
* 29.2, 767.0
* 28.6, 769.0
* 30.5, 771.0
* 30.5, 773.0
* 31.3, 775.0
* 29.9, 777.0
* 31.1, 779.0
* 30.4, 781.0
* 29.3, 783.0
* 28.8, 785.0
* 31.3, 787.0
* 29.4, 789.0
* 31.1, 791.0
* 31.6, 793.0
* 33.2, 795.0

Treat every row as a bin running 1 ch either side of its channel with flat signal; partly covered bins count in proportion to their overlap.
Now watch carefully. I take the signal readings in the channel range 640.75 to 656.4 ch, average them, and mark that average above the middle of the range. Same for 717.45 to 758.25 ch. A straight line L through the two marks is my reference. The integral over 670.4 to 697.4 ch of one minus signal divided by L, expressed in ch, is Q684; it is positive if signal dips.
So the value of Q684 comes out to 5.3 ch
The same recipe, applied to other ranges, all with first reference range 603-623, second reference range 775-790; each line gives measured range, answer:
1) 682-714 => 9.5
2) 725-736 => 2.0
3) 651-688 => 1.2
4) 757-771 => -0.1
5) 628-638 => -0.6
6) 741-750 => 0.1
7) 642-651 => -0.4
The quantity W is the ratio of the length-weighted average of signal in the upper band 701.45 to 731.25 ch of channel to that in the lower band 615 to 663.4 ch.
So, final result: 0.78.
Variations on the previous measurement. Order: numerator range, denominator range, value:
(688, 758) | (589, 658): 0.86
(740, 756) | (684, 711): 1.56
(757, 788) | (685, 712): 1.55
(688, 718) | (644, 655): 0.68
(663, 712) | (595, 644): 0.81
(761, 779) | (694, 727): 1.41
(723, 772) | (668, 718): 1.23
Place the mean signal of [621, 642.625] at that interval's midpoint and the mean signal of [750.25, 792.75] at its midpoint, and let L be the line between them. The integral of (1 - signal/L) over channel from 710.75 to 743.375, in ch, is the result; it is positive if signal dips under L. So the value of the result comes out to 5.4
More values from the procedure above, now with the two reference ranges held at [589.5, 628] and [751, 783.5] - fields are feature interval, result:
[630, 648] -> -1.55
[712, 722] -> 1.41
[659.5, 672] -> -0.41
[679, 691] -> 2.00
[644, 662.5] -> -1.25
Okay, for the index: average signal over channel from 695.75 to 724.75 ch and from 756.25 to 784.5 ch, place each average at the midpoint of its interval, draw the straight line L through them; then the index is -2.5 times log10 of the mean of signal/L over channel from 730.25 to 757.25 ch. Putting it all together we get -0.09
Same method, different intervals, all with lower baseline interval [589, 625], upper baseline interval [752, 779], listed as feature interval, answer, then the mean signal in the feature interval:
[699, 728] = 0.283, 22.6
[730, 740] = 0.150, 26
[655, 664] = -0.061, 29.7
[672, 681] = 0.049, 27.2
